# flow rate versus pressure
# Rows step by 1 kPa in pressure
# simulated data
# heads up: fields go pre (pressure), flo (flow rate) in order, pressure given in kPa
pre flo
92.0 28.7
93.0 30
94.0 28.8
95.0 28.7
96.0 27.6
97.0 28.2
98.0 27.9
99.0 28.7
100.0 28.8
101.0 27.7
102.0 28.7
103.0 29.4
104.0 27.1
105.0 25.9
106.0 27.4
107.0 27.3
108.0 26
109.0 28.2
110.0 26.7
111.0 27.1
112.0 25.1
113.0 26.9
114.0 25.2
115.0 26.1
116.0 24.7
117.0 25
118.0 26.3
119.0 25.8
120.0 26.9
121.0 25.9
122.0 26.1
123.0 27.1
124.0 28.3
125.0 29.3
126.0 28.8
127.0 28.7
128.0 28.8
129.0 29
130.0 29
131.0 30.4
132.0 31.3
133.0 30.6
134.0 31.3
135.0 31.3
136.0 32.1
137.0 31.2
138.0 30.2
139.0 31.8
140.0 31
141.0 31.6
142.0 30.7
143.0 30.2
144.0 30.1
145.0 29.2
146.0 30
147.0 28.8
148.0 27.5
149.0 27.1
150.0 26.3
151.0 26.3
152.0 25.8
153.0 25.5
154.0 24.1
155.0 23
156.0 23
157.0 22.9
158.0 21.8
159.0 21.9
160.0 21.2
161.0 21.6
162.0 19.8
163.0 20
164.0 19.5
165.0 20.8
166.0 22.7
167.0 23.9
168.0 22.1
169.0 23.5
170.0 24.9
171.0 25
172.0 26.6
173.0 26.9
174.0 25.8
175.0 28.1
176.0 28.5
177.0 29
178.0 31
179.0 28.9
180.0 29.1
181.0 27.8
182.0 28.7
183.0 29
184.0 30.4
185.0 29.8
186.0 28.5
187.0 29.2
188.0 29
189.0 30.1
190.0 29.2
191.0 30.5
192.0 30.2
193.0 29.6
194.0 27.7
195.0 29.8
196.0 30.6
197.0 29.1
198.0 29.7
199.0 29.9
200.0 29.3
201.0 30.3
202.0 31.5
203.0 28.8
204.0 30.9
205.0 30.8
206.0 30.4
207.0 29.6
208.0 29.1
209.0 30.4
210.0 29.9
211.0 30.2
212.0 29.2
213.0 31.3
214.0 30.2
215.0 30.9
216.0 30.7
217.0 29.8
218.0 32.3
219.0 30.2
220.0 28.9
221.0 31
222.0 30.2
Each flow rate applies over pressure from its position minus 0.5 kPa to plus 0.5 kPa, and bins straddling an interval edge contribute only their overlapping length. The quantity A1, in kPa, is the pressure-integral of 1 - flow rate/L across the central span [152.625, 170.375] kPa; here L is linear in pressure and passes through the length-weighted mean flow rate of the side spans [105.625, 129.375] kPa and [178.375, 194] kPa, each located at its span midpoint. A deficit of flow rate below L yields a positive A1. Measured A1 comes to 3.83 kPa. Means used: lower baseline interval 26.9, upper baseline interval 29.3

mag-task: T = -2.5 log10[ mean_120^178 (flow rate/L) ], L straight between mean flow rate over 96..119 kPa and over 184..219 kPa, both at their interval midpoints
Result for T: 0.056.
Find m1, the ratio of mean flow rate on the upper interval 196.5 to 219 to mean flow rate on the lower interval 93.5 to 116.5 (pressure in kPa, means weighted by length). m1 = 1.11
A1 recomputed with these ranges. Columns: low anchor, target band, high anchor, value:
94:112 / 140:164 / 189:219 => 2.7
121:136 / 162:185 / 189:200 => 2.8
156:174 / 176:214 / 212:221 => -3.5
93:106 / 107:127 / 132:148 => 1.7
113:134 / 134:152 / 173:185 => -1.0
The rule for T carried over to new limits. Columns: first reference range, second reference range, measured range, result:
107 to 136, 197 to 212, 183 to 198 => 0.003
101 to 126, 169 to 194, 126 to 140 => -0.117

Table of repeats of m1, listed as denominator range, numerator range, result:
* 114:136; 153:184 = 0.88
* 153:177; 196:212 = 1.27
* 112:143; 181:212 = 1.04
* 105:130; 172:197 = 1.08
